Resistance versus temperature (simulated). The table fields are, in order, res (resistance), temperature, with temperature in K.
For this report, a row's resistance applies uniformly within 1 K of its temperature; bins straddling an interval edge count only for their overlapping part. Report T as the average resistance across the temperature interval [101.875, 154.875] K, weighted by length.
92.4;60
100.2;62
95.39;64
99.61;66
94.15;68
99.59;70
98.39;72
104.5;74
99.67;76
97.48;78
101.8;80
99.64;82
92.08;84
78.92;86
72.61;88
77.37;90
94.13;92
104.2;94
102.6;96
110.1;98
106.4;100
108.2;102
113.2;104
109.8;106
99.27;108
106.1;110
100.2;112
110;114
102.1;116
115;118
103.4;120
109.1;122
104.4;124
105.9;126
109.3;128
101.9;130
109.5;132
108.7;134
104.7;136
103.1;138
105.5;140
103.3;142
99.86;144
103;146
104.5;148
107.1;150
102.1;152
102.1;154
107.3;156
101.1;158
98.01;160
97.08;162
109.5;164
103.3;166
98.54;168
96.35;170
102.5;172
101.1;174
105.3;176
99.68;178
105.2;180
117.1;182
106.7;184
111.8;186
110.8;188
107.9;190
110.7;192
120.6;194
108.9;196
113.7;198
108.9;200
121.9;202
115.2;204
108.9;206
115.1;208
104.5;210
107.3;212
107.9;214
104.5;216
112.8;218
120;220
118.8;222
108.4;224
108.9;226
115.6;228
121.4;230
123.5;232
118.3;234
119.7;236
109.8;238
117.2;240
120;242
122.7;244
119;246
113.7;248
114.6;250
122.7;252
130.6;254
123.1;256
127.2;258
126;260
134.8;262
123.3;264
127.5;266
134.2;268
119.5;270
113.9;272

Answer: 106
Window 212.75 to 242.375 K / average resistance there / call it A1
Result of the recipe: 115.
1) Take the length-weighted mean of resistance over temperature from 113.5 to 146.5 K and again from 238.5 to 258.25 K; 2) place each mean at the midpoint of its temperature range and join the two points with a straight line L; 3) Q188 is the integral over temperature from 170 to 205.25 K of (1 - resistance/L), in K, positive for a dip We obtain 1.10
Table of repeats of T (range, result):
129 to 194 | 105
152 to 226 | 108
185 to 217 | 111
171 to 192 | 107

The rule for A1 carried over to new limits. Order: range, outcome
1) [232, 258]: 120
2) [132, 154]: 104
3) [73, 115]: 99.4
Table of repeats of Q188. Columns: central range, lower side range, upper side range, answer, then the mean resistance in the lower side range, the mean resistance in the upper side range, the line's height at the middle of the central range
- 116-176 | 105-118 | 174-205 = 2.0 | 105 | 111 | 108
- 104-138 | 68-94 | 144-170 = -2.8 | 93.5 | 102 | 98.2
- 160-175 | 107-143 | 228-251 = 1.3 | 106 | 118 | 110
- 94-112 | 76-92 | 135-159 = -2.4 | 89.6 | 104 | 93.8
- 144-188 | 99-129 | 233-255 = 3.1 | 107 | 119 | 112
